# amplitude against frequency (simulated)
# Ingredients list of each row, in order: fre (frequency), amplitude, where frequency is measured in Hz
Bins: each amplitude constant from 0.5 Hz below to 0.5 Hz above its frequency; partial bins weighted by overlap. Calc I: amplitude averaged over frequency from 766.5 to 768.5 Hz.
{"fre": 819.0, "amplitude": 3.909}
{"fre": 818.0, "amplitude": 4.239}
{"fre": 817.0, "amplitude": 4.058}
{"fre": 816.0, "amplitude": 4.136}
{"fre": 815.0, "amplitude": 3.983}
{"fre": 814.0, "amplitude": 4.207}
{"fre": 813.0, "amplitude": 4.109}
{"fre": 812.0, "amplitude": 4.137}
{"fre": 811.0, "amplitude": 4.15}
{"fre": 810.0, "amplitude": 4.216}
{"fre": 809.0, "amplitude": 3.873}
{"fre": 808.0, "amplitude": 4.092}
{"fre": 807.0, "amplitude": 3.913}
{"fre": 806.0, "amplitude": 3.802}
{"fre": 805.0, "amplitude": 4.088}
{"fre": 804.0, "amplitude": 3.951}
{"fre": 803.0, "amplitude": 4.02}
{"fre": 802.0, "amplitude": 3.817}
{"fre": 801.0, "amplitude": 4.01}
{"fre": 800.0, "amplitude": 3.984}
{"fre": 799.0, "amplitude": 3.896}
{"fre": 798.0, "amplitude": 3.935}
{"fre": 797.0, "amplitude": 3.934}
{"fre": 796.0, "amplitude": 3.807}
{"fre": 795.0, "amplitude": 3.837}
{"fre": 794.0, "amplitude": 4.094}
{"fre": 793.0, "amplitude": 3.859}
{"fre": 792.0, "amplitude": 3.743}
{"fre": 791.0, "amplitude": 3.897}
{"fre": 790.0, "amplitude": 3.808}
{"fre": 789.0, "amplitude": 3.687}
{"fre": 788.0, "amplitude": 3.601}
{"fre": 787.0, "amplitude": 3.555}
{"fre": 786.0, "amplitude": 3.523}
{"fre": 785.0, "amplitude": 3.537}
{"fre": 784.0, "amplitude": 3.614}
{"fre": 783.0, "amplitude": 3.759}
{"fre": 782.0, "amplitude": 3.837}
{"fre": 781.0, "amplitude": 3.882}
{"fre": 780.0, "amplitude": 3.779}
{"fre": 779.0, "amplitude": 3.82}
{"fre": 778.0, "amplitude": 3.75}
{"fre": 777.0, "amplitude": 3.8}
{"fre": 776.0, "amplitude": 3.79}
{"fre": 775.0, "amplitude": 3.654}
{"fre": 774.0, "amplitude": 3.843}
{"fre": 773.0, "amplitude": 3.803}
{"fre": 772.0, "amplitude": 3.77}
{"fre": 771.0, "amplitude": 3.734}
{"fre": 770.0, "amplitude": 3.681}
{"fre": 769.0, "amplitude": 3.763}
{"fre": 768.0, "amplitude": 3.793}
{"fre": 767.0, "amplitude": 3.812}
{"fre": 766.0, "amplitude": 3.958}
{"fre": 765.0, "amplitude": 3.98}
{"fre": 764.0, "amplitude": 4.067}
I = 3.8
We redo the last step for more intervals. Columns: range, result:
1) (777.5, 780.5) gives 3.78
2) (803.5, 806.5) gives 3.95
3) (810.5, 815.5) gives 4.12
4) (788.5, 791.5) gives 3.8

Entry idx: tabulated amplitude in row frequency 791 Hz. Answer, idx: 3.897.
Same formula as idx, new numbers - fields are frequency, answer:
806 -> 3.802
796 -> 3.807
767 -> 3.812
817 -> 4.058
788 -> 3.601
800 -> 3.984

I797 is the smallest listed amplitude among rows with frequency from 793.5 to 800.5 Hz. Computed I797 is 3.807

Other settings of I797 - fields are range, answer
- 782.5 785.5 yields 3.537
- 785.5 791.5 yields 3.523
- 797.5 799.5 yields 3.896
